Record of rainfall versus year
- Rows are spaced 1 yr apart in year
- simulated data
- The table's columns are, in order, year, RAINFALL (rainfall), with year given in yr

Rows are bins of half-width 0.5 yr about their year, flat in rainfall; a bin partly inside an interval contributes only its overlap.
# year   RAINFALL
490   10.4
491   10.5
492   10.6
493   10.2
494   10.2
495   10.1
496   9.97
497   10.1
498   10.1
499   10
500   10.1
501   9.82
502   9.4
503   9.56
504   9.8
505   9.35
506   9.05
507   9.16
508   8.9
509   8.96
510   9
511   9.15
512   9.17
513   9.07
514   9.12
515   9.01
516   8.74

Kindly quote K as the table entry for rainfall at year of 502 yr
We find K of 9.4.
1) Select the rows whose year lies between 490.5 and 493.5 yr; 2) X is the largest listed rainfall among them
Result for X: 10.6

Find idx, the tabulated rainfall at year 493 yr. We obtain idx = 10.2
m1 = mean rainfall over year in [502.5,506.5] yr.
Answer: 9.44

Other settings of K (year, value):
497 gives 10.1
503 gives 9.56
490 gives 10.4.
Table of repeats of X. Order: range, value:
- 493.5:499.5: 10.2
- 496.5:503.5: 10.1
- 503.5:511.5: 9.8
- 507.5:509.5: 8.96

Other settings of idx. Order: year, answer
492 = 10.6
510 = 9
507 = 9.16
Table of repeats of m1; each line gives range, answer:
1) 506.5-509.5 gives 9.01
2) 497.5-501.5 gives 10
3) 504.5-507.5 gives 9.19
